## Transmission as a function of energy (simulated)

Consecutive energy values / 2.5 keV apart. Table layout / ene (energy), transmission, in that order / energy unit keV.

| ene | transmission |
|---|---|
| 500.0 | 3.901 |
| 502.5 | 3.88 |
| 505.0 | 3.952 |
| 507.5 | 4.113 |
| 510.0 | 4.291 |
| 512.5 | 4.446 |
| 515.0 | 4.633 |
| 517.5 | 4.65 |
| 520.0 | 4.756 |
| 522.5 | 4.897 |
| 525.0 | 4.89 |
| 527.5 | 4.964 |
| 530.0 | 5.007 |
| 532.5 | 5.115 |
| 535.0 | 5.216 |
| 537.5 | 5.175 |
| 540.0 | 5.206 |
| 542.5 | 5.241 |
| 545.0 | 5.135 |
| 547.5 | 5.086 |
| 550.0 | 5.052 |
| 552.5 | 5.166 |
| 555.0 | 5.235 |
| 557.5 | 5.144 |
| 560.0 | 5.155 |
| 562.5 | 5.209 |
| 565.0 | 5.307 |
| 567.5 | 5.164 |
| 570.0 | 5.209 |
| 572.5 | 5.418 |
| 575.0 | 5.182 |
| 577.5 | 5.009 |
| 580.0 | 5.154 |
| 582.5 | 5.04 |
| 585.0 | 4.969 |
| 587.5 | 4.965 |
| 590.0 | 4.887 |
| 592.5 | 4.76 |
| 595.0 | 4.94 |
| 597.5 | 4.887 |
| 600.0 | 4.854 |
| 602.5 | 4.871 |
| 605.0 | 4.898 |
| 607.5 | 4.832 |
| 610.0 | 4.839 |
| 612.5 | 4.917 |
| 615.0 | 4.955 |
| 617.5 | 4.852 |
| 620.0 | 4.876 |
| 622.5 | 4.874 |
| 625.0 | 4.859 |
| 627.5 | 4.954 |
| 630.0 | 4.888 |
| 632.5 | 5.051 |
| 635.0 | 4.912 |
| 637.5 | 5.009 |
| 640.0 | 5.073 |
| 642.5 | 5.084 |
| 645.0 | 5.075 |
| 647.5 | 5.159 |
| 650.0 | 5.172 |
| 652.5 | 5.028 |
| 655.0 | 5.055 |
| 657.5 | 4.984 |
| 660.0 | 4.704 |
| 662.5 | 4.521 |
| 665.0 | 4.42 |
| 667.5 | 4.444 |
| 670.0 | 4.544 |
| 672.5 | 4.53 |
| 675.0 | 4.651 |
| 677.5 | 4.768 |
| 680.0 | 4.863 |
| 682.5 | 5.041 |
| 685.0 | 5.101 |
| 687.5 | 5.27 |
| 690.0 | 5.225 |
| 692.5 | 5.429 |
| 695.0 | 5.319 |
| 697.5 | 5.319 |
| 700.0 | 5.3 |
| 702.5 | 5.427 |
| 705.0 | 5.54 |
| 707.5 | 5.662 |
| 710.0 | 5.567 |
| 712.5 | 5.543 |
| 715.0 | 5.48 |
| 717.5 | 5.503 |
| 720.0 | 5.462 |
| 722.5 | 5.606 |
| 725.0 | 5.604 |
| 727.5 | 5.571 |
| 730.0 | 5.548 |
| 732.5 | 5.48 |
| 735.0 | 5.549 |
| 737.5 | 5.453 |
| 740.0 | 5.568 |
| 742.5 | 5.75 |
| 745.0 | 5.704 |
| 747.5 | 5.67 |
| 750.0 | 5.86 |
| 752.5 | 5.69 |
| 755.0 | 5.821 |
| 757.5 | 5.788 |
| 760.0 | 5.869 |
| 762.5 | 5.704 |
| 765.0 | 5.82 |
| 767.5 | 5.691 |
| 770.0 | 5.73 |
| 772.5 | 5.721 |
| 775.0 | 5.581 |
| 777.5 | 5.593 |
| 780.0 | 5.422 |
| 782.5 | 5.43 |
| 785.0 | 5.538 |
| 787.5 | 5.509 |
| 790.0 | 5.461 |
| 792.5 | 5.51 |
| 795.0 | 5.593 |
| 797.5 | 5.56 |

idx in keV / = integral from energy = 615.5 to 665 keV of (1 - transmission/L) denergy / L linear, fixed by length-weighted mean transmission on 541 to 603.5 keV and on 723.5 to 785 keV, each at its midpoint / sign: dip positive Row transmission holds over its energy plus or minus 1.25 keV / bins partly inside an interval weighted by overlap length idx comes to 3.3 keV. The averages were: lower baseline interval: 5.08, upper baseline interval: 5.65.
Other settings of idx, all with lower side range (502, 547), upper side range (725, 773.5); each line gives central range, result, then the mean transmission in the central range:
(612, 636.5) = 1.2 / 4.91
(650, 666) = 1.5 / 4.82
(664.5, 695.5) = 2.9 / 4.89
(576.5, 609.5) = 0.8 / 4.93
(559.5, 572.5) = -0.8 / 5.23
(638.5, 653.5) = 0.5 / 5.1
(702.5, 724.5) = 0.0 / 5.54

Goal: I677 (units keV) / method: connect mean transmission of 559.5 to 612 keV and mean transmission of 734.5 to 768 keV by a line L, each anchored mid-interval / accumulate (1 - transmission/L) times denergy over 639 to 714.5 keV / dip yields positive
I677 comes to 4.8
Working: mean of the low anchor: 5.02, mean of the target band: 5.06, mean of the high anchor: 5.71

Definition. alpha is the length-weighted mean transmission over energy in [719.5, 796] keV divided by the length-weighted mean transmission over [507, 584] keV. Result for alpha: 1.1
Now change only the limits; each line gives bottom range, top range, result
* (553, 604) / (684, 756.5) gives 1.09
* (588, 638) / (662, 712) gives 1.03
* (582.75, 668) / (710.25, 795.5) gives 1.14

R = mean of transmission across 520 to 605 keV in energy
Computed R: 5.07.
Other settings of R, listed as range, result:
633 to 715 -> 5.06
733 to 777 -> 5.7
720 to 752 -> 5.61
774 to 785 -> 5.51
